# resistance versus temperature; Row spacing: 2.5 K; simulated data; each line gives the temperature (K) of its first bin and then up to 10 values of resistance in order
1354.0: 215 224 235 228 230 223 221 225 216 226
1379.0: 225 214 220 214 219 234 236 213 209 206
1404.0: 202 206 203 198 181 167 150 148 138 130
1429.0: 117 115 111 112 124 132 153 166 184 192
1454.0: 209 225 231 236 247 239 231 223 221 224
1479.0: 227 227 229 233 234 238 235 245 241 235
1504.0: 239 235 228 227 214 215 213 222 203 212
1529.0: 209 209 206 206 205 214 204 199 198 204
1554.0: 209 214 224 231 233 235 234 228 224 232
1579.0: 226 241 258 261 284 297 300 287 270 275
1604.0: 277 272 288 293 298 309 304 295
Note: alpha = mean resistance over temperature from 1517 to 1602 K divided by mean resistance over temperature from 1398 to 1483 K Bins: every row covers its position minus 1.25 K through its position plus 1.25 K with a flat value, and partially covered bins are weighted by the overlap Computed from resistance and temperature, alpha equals 1.25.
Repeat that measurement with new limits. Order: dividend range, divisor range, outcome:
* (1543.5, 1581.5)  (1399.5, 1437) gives 1.37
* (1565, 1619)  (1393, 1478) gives 1.45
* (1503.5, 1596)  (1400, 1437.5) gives 1.42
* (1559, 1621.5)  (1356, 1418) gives 1.23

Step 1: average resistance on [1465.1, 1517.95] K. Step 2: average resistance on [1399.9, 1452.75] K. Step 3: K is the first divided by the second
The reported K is 1.4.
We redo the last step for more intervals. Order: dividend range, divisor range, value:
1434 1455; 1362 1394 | 0.70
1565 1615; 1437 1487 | 1.28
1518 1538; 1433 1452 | 1.44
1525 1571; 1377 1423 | 1.06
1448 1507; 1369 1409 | 1.05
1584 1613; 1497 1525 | 1.25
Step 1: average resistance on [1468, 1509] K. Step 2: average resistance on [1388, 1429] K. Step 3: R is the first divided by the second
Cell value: 1.2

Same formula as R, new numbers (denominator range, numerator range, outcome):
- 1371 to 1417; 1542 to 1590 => 1.08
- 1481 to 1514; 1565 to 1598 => 1.09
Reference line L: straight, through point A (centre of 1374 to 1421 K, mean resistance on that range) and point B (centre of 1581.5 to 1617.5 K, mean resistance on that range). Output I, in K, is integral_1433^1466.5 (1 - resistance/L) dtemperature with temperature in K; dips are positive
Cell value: 6.7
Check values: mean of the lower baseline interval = 206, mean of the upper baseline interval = 282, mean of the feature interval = 181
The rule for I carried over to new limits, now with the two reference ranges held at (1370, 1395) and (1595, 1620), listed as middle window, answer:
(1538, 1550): 2.9 K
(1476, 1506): 2.3 K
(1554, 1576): 3.9 K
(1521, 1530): 1.8 K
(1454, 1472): 1.0 K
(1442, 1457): 3.6 K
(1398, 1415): 2.1 K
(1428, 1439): 5.7 K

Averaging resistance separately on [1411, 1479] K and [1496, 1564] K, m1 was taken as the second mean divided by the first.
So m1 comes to 1.22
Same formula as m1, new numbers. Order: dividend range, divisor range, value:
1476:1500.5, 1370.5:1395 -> 1.05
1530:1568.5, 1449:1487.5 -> 0.95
